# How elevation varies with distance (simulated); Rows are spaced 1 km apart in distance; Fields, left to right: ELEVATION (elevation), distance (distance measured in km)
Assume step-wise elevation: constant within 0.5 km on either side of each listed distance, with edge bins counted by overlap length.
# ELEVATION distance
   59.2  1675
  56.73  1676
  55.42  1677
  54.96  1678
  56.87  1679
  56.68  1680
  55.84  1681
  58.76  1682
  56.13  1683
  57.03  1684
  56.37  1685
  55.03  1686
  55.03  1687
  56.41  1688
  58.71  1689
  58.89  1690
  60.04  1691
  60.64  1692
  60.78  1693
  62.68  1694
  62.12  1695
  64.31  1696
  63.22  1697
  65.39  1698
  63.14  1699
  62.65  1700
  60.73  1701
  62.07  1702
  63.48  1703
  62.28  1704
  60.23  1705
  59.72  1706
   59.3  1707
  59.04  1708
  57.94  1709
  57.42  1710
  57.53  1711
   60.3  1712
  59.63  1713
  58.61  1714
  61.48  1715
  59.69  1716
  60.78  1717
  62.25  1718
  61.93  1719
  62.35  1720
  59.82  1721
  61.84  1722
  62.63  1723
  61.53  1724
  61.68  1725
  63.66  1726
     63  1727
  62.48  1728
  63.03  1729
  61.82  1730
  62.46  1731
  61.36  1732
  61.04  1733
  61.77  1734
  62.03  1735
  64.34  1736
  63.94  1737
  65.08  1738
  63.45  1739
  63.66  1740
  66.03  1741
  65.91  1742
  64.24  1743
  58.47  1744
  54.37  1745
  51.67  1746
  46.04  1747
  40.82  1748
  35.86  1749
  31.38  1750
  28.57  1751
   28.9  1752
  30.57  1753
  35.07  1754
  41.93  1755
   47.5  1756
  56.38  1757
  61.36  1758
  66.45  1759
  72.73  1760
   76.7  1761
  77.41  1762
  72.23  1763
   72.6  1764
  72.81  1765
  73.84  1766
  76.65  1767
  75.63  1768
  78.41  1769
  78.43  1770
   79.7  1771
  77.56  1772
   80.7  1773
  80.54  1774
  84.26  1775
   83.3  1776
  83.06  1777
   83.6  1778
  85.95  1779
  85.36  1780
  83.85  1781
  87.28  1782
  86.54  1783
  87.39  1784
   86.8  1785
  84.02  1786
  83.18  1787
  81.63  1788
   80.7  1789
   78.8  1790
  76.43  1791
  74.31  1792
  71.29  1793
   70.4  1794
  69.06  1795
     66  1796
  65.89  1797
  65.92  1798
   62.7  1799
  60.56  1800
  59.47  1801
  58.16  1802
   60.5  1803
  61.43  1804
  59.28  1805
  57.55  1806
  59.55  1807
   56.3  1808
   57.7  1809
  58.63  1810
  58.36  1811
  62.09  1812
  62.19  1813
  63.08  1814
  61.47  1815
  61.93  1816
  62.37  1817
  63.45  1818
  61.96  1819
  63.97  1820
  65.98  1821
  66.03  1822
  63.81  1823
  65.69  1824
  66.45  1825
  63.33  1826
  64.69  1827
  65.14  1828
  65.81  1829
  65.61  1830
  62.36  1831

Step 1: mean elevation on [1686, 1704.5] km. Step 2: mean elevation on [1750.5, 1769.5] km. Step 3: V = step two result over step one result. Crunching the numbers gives 1.0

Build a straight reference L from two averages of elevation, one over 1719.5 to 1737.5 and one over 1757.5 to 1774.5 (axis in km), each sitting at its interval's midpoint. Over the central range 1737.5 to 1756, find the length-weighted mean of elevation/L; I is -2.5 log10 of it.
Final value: 0.368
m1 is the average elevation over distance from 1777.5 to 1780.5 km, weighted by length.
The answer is 85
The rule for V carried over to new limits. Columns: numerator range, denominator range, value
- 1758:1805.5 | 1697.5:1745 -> 1.22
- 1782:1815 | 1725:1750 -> 1.16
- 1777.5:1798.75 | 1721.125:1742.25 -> 1.25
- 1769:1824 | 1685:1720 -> 1.18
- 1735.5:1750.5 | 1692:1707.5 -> 0.90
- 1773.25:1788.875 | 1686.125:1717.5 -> 1.40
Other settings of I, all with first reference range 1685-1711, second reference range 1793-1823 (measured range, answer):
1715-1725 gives -0.01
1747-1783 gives -0.08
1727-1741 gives -0.03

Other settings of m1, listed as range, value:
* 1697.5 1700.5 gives 63.7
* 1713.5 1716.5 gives 59.9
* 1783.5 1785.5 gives 87.1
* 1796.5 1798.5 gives 65.9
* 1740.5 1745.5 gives 61.8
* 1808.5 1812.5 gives 59.2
